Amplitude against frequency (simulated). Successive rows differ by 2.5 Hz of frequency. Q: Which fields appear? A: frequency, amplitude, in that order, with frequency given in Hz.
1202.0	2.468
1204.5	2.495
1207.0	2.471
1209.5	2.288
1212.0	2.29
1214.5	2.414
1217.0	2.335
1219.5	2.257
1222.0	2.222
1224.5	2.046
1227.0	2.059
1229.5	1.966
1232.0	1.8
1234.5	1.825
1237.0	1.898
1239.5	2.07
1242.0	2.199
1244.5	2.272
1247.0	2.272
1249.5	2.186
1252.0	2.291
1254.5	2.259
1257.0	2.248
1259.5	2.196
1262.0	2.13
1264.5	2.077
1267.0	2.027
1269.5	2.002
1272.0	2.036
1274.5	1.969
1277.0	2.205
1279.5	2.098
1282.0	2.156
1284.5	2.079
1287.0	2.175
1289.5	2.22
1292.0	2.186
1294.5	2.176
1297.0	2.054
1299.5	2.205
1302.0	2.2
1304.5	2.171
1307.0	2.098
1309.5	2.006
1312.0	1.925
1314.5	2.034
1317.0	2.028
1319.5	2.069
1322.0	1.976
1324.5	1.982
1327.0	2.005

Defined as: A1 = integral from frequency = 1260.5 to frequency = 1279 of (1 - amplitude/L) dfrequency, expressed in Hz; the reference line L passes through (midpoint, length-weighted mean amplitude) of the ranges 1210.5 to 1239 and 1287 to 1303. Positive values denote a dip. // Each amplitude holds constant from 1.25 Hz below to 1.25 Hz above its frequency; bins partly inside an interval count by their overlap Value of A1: 0.7 Hz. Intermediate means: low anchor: 2.1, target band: 2.07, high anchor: 2.17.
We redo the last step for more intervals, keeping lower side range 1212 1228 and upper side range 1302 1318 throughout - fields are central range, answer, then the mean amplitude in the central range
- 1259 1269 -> 0.24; 2.09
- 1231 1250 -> 1.09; 2.06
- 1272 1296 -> -0.32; 2.13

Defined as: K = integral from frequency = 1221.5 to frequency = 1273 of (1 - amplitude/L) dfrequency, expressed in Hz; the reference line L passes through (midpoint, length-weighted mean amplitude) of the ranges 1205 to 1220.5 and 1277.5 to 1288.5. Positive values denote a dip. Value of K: 3.34 Hz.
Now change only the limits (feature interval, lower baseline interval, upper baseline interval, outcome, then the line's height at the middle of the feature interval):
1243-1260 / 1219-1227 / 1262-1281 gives -1.2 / 2.1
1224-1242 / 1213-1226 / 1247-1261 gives 2.3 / 2.25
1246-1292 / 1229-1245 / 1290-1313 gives -2.0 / 2.06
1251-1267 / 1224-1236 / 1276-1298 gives -1.1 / 2.04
